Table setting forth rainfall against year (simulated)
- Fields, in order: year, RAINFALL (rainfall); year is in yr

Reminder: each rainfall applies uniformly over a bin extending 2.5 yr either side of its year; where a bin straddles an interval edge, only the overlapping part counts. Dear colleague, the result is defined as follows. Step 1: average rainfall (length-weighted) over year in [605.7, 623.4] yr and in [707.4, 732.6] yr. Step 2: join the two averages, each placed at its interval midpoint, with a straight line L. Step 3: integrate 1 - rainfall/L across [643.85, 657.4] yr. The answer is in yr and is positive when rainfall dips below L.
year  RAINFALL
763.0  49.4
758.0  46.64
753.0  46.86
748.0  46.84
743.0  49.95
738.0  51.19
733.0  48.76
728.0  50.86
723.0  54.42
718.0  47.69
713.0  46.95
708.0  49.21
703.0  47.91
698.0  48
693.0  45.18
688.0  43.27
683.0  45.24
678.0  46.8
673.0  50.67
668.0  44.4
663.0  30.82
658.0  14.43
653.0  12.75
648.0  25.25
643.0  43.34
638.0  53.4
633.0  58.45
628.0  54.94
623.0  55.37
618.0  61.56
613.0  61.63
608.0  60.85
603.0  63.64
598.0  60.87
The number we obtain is 8.5 yr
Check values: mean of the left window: 60.4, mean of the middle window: 21.3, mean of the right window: 49.8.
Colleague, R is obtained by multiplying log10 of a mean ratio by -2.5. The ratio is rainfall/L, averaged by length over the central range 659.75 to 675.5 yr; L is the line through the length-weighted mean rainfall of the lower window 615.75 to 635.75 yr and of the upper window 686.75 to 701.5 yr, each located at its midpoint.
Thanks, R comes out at 0.23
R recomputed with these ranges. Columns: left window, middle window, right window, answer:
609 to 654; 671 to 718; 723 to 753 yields 0.054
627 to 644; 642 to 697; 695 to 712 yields 0.344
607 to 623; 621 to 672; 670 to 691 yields 0.345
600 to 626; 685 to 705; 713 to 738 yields 0.152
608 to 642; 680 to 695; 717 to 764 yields 0.185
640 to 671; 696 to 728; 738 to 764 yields -0.213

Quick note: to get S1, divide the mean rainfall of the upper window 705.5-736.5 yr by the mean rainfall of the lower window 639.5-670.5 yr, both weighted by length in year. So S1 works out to 1.70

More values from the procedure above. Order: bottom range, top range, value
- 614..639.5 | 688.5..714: 0.82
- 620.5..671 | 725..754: 1.25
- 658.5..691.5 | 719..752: 1.20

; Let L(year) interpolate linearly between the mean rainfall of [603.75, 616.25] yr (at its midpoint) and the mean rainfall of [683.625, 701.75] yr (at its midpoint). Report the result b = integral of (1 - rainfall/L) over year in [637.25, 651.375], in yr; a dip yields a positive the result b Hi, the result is 4.6 yr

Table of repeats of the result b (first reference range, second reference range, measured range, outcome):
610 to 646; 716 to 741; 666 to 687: 2.5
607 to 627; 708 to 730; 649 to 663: 9.5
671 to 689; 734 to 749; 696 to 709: -0.2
